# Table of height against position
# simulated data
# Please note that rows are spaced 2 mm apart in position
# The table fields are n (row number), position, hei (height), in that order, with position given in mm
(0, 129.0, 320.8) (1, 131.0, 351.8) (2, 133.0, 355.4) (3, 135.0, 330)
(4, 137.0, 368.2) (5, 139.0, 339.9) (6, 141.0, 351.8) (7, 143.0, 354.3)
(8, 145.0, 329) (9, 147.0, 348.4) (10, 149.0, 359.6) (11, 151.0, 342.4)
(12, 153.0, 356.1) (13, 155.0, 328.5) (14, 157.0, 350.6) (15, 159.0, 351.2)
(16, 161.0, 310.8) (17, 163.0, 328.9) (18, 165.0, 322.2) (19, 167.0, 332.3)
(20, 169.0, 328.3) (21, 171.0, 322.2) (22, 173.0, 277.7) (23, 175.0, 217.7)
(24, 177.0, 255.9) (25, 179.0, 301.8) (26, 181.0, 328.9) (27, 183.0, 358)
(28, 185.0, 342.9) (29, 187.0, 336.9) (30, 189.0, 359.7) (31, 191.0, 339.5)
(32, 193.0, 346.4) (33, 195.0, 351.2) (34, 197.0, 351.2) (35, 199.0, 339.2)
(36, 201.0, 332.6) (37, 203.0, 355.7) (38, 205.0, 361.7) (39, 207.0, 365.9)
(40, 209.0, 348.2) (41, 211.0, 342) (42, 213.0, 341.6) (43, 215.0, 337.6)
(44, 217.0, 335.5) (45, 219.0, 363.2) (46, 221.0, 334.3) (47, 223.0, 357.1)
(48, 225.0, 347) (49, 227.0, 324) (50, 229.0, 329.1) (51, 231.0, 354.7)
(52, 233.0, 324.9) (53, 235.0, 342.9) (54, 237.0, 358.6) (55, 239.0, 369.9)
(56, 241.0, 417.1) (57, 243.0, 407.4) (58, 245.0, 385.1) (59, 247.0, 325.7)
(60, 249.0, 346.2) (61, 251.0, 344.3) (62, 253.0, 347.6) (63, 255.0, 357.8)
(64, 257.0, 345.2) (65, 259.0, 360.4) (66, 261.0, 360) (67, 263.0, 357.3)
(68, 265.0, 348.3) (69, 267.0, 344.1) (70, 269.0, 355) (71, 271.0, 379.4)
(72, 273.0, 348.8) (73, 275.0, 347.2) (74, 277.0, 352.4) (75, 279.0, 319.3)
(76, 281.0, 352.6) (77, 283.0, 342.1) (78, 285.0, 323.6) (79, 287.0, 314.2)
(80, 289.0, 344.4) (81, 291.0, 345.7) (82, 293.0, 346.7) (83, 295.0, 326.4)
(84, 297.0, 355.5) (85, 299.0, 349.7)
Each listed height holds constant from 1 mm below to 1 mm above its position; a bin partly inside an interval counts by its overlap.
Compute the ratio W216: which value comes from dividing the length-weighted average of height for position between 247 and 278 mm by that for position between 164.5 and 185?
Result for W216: 1.15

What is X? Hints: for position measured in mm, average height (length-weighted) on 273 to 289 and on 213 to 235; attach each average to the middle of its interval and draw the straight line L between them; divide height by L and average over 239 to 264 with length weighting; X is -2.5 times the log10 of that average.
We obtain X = -0.07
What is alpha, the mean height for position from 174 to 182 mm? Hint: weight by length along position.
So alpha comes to 276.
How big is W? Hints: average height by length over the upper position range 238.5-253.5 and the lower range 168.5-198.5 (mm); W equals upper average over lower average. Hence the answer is 1.15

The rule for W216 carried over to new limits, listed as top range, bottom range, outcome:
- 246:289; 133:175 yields 1.04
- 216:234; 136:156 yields 0.98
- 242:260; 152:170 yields 1.07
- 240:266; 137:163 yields 1.05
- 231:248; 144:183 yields 1.14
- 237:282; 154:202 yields 1.10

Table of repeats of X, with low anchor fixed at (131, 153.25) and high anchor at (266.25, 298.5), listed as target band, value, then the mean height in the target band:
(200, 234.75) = 0.005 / 344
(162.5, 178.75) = 0.169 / 297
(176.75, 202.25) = 0.032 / 337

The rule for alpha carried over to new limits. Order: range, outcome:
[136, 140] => 354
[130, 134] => 354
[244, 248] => 355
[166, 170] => 330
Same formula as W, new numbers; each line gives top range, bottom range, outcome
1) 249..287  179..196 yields 1.02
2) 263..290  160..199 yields 1.07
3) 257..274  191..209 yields 1.02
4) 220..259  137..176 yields 1.07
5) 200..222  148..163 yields 1.02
